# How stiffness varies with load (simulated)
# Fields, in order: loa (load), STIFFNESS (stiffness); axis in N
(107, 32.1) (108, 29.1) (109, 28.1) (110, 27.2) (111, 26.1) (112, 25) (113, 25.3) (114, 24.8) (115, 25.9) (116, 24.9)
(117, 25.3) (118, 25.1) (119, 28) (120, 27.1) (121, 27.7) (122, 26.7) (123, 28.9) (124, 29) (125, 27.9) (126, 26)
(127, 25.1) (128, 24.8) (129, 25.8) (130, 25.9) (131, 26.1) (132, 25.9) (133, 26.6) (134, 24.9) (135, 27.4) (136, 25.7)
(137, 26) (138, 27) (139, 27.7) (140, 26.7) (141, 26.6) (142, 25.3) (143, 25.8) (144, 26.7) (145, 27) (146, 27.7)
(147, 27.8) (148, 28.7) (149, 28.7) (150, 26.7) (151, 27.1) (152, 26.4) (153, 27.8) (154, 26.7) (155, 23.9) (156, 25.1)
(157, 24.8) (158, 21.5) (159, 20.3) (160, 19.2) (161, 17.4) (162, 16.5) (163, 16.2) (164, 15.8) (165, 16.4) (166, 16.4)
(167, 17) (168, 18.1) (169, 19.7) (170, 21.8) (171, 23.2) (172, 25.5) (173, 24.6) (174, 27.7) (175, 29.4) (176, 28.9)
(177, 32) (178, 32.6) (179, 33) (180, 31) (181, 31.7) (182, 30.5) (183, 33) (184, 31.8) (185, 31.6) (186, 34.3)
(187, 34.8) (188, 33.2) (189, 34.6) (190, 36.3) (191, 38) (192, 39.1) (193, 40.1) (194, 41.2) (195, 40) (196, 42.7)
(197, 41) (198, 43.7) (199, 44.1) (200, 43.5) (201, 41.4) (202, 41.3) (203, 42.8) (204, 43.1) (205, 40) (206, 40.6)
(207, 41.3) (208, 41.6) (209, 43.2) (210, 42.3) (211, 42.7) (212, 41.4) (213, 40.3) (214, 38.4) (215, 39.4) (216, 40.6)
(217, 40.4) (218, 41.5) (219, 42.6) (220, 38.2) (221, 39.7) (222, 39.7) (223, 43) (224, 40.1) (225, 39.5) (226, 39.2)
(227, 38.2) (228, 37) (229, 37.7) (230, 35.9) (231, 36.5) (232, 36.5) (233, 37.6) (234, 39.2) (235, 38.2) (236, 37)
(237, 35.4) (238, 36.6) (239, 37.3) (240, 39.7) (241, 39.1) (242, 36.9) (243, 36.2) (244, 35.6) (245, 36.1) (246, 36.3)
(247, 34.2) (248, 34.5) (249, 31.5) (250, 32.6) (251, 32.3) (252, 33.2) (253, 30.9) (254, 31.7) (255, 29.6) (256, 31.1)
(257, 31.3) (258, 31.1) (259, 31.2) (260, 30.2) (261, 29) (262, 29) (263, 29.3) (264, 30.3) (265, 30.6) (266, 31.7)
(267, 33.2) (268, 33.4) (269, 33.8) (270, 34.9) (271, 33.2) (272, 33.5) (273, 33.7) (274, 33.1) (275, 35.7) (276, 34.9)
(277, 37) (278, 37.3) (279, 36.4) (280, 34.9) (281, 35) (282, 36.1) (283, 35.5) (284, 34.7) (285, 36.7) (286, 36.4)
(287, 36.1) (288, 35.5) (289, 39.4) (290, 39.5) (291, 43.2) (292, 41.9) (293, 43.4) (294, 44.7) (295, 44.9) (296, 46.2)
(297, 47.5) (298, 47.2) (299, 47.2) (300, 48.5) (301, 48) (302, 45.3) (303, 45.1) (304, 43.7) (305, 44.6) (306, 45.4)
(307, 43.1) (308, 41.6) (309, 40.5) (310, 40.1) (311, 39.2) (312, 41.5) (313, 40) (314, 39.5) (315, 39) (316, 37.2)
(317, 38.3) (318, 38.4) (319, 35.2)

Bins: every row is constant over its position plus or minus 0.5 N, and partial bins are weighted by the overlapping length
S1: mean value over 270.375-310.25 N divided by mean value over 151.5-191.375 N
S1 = 1.5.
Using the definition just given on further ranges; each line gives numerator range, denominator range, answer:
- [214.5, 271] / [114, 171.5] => 1.44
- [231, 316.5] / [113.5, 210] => 1.27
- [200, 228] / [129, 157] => 1.54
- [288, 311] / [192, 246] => 1.10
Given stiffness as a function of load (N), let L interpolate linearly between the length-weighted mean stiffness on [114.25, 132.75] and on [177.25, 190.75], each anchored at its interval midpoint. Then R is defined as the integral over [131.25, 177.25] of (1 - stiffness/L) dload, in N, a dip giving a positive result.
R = 8.3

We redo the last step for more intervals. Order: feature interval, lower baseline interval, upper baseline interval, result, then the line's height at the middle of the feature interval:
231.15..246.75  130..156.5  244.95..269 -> -3.1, 31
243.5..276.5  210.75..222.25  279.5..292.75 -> 5.2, 38.5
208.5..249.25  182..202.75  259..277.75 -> -3.4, 35.5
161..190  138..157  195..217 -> 6.6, 33.9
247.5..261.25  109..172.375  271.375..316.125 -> 1.8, 36.2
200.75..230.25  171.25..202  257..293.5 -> -4.7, 34.9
